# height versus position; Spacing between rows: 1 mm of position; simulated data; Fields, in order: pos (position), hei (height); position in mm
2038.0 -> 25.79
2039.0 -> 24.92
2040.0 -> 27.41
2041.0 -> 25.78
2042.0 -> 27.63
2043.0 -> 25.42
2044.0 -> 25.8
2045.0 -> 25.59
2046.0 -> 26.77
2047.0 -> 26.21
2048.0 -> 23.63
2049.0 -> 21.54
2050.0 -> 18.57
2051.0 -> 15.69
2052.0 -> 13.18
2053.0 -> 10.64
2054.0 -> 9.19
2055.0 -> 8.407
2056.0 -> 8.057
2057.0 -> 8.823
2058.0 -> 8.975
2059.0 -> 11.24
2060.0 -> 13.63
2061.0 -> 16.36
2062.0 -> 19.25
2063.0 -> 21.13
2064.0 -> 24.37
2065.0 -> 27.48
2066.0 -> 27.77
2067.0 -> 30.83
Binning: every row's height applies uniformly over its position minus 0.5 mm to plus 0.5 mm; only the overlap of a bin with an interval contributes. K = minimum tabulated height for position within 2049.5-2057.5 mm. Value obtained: 8.057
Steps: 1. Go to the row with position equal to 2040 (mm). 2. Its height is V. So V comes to 27.41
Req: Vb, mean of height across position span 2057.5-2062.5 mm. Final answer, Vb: 13.9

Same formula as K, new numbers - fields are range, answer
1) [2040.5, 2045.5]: 25.42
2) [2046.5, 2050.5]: 18.57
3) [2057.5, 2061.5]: 8.975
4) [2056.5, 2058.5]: 8.823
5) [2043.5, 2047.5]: 25.59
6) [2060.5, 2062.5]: 16.36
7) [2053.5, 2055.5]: 8.407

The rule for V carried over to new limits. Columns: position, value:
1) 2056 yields 8.057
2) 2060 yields 13.63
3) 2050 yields 18.57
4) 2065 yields 27.48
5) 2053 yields 10.64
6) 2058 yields 8.975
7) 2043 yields 25.42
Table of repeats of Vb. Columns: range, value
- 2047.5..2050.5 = 21.2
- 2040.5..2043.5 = 26.3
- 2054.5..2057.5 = 8.43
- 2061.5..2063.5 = 20.2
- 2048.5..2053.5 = 15.9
